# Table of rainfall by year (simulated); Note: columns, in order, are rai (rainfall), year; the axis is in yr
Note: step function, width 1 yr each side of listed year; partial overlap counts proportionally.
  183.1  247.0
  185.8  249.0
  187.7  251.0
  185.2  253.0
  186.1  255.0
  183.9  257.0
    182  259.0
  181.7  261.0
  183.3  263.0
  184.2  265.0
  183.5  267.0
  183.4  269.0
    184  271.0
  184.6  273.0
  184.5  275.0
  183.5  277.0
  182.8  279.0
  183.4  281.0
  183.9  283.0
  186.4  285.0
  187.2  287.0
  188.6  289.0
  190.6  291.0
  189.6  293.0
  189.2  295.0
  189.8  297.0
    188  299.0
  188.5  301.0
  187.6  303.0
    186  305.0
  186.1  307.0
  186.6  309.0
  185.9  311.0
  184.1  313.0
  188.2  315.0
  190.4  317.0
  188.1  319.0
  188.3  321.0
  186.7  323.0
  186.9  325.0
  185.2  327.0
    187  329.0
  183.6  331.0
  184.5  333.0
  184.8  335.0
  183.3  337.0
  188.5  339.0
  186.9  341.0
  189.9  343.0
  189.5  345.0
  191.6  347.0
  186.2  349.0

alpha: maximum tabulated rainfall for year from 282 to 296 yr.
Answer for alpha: 190.6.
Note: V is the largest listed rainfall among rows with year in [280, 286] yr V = 186.4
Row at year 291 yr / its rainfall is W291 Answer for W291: 190.6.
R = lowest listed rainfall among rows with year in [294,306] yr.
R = 186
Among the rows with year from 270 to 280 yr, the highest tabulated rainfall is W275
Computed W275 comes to 184.6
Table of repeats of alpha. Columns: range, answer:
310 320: 190.4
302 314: 187.6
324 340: 188.5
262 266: 184.2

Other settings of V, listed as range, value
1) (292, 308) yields 189.8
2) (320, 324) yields 188.3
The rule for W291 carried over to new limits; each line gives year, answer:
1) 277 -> 183.5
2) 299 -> 188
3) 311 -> 185.9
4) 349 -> 186.2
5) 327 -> 185.2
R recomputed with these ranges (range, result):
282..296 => 183.9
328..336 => 183.6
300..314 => 184.1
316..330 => 185.2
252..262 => 181.7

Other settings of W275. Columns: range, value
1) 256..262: 183.9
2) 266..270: 183.5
